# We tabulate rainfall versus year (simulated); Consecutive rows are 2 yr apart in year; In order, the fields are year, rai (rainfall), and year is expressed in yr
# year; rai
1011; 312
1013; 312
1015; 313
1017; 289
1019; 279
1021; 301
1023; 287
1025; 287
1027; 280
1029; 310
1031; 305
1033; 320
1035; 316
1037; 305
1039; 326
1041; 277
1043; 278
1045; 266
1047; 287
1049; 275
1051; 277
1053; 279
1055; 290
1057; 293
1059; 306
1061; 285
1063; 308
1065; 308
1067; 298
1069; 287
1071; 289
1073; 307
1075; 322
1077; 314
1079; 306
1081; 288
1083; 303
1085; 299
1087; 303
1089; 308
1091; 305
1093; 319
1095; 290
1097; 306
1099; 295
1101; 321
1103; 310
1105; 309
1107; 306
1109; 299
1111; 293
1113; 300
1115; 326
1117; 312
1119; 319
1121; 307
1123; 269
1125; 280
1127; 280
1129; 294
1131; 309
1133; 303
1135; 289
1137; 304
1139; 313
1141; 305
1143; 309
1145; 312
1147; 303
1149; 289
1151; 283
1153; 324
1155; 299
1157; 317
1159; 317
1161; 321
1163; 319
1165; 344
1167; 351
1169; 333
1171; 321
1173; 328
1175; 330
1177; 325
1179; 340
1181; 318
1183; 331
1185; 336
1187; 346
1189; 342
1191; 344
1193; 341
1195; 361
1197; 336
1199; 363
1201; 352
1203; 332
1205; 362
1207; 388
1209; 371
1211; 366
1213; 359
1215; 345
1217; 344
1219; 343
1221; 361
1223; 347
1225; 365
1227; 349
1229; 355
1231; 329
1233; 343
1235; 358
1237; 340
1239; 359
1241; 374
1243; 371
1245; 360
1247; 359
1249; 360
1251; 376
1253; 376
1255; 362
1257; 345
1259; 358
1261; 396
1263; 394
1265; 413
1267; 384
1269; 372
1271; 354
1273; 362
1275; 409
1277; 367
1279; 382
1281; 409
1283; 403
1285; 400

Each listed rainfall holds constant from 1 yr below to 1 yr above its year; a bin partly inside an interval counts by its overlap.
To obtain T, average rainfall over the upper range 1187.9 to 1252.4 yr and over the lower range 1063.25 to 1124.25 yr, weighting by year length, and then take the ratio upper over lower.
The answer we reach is 1.17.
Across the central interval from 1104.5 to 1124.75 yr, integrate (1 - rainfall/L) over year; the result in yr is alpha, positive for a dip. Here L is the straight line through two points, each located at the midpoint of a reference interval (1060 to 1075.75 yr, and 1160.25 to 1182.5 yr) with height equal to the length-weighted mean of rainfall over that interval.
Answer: 0.7 yr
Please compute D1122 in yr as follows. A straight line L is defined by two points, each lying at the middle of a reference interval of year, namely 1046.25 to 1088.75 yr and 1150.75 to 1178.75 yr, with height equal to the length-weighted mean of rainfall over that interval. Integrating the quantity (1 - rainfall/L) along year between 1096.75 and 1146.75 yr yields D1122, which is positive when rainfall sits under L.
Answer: 1.4 yr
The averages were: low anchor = 297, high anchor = 324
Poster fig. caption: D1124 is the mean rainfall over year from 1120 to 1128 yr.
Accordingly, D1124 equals 284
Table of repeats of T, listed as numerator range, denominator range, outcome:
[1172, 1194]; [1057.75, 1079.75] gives 1.11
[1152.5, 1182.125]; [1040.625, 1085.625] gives 1.11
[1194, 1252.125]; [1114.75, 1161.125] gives 1.18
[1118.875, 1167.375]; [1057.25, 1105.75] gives 1.01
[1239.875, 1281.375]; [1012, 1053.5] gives 1.28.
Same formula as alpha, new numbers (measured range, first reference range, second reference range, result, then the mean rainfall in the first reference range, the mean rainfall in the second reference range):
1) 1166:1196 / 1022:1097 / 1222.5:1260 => 0.1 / 297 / 357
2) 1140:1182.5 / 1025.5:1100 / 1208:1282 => 2.0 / 298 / 365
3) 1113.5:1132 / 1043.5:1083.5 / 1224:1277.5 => 1.0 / 294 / 366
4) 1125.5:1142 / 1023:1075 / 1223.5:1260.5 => 1.2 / 295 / 358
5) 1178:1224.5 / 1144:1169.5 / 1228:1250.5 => -1.6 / 316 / 356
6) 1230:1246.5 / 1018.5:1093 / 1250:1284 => 0.6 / 297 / 380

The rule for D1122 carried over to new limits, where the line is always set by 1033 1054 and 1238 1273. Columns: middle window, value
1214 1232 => 0.5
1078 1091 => 0.2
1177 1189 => 0.3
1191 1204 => 0.1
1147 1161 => 1.1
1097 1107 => 0.1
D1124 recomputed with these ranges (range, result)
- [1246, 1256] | 367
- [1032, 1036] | 318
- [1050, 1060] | 289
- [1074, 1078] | 318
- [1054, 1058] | 292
